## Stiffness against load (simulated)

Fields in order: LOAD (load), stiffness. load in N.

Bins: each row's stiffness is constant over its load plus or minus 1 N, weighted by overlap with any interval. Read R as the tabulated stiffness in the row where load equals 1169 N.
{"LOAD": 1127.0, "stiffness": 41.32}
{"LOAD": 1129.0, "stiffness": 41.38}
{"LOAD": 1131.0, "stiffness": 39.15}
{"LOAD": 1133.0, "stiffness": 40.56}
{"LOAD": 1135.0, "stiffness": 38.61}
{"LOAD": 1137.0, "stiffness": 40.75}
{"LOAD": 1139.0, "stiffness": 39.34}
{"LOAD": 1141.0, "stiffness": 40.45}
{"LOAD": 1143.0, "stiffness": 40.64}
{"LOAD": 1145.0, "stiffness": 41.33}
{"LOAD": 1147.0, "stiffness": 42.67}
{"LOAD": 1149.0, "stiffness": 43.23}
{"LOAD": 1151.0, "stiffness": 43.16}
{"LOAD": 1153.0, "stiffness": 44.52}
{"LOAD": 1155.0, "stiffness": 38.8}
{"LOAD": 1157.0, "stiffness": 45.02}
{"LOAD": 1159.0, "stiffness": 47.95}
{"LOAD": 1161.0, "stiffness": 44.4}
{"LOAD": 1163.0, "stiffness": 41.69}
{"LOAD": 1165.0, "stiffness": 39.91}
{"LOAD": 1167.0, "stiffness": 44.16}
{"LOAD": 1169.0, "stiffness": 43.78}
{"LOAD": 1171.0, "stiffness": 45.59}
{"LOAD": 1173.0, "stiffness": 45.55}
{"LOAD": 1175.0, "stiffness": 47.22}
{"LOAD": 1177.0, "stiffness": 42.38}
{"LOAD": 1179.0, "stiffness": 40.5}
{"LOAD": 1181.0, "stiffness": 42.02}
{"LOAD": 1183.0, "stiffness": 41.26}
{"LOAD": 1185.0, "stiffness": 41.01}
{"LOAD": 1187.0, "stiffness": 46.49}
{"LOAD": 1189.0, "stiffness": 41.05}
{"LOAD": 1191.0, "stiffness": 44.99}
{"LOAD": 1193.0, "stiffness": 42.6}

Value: 43.78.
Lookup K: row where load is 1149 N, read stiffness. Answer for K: 43.23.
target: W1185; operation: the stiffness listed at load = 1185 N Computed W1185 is 41.01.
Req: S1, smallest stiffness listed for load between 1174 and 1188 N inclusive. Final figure 40.5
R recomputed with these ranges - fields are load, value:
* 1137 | 40.75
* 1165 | 39.91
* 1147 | 42.67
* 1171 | 45.59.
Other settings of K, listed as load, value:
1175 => 47.22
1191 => 44.99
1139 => 39.34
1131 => 39.15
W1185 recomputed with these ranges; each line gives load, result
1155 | 38.8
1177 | 42.38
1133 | 40.56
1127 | 41.32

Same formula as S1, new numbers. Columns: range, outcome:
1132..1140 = 38.61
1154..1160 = 38.8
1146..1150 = 42.67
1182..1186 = 41.01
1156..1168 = 39.91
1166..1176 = 43.78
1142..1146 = 40.64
